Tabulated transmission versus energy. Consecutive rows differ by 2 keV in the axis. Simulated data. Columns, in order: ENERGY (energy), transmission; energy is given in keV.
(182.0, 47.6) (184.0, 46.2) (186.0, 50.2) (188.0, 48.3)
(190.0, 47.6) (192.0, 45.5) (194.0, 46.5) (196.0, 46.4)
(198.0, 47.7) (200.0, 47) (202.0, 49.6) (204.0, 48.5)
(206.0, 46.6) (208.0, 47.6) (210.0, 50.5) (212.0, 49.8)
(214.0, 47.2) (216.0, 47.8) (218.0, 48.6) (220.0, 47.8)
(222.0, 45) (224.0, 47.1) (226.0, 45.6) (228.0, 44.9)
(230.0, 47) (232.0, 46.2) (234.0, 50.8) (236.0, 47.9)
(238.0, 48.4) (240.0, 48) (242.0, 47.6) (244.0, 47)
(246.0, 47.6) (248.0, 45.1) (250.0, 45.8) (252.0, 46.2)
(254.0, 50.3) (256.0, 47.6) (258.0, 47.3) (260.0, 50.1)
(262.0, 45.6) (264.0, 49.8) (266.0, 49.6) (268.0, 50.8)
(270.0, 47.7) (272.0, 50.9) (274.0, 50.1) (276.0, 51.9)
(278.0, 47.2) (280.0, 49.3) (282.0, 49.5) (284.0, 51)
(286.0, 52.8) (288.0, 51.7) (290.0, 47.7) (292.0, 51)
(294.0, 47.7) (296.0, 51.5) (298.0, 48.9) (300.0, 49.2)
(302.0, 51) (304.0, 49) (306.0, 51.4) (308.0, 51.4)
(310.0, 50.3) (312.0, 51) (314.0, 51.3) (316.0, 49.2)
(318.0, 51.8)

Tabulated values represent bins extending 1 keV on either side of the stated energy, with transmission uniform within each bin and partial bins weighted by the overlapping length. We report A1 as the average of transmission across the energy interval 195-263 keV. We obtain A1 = 47.5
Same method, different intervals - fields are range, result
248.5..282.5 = 48.7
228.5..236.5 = 47.8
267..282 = 49.7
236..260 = 47.5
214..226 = 47.1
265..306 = 50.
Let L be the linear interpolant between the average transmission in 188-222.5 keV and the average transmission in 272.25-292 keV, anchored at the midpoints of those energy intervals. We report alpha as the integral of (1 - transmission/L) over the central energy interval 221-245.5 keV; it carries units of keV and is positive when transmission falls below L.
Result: 0.7 keV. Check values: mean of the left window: 47.7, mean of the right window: 50.2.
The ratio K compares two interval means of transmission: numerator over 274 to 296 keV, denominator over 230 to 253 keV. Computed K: 1.06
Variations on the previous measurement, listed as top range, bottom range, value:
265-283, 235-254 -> 1.05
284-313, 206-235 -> 1.06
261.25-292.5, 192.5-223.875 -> 1.04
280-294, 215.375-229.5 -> 1.08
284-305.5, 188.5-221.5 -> 1.05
